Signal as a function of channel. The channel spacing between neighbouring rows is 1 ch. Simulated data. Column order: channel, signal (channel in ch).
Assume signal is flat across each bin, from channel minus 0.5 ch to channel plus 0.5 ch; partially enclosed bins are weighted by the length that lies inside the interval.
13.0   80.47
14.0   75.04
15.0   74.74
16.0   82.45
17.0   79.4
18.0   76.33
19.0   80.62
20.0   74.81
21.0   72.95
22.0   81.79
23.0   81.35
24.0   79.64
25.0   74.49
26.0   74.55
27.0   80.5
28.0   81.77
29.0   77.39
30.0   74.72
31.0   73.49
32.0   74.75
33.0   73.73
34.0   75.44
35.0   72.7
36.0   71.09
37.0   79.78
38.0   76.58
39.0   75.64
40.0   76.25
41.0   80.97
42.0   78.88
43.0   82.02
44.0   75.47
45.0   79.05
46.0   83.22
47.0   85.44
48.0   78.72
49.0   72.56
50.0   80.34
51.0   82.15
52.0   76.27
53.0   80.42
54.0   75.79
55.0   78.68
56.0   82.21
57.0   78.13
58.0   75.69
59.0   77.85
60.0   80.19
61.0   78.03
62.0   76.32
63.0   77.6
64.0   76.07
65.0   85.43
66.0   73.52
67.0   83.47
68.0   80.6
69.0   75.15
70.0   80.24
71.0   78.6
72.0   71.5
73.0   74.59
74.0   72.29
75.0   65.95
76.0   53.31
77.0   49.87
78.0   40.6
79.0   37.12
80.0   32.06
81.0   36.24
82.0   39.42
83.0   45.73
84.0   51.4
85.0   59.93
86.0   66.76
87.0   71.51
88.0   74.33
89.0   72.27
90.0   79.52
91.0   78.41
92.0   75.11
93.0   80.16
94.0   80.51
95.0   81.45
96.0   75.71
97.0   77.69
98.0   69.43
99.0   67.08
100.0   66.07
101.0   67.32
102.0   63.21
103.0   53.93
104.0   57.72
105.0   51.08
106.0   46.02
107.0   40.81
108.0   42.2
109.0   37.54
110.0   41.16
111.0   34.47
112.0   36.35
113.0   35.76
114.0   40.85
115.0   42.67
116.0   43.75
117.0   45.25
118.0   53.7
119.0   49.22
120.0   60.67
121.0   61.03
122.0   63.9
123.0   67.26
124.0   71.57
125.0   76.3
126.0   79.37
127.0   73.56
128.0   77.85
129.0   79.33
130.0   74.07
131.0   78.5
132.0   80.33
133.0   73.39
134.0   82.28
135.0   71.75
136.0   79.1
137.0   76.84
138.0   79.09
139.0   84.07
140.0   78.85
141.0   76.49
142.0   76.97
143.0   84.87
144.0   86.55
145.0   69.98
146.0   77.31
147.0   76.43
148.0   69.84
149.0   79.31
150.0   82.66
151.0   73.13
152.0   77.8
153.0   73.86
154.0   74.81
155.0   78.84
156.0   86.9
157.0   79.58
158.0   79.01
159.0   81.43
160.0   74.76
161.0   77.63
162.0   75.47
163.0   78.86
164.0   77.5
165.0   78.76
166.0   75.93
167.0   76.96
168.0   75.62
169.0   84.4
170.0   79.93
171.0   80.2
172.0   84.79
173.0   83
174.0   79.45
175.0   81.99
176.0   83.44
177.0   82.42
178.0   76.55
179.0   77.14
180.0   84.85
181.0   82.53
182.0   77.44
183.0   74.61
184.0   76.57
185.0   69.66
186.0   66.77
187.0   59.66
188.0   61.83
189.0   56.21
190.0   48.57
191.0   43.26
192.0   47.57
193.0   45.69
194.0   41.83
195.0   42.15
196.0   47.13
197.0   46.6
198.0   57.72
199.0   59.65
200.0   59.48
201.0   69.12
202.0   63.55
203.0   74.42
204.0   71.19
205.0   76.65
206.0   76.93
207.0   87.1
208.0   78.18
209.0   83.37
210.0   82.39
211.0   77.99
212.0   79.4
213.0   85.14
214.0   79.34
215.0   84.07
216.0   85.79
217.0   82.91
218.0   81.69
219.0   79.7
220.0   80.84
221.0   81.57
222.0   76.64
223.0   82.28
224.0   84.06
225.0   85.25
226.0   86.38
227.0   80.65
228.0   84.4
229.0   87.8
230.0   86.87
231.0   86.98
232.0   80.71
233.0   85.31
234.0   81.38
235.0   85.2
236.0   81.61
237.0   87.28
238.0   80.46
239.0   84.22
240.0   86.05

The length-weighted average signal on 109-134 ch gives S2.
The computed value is 60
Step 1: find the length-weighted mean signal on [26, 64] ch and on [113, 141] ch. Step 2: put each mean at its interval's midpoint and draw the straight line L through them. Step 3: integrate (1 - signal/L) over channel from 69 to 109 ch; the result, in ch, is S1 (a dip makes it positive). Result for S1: 5.73 ch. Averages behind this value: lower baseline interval 77.8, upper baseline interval 67.9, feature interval 62.1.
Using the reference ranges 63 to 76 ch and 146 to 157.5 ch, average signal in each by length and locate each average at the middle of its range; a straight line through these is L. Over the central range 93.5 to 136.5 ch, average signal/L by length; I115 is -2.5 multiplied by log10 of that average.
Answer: 0.24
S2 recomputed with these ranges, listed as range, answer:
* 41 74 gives 78.5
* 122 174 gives 77.8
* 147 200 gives 71.3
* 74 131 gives 59.1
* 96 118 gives 51.1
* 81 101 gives 68.2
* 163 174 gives 79.7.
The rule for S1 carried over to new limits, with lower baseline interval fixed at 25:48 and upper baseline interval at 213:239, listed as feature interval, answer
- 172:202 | 6.13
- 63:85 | 4.52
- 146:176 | 0.96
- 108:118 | 4.91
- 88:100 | 0.54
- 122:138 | 0.89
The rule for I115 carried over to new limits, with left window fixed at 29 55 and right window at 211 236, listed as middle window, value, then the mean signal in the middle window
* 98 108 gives 0.360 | 56.9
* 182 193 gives 0.327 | 60.6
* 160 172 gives 0.038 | 78.4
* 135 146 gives 0.022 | 78.8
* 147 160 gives 0.040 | 77.9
